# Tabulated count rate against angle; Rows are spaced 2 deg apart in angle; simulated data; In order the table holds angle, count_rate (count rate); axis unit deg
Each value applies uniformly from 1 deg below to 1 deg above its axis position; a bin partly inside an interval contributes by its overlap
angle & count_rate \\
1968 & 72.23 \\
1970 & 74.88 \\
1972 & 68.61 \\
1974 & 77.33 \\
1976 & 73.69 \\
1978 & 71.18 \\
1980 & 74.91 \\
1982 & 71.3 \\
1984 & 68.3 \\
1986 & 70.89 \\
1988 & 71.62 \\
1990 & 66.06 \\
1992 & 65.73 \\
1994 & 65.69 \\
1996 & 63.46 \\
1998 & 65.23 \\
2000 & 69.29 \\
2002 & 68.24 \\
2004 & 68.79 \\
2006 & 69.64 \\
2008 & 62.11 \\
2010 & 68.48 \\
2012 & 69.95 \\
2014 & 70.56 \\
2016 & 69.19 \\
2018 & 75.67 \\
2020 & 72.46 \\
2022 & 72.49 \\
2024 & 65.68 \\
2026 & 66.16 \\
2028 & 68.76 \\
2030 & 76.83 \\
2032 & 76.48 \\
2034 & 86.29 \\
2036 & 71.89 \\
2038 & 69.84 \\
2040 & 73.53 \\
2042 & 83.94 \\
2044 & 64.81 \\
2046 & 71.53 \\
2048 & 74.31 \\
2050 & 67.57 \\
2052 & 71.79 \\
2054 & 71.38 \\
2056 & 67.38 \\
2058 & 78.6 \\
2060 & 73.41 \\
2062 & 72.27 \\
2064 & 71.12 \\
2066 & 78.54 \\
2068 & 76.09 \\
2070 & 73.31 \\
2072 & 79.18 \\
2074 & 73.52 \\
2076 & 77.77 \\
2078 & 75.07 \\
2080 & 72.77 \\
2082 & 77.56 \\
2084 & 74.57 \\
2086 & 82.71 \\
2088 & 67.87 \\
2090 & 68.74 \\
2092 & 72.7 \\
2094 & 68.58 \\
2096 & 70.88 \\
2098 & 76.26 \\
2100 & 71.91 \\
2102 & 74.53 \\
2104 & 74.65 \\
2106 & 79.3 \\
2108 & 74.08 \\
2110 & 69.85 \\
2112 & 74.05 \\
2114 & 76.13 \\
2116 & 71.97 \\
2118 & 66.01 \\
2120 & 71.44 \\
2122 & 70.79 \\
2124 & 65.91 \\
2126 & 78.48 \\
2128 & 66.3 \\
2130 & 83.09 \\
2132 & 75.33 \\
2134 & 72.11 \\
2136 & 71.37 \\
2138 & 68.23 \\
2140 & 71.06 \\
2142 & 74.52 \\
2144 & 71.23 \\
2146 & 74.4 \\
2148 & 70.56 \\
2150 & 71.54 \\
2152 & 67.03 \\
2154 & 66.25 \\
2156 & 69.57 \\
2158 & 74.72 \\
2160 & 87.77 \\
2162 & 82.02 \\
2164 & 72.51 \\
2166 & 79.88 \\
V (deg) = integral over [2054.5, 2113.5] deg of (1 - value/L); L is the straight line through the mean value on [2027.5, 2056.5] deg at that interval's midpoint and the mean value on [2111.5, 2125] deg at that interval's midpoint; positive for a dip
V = -1.8 deg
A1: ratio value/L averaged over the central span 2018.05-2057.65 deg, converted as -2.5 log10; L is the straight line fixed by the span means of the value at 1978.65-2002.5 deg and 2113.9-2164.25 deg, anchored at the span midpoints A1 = -0.041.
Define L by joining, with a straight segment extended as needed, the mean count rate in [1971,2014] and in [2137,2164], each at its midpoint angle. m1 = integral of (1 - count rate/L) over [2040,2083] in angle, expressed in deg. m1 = -1.88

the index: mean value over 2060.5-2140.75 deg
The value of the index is 73.4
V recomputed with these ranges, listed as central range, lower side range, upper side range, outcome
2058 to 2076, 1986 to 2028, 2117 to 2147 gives -1.3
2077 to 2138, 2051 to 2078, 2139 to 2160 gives 0.0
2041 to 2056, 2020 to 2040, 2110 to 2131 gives 0.2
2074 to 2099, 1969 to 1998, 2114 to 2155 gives -1.0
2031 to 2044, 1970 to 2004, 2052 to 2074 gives -0.6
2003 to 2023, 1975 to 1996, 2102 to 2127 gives 0.1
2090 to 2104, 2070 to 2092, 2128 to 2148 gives 0.4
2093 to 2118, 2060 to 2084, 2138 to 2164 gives 0.4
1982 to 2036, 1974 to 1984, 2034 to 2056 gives 2.1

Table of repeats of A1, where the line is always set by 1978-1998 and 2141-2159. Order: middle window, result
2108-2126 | -0.012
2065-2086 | -0.092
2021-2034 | -0.046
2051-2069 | -0.056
